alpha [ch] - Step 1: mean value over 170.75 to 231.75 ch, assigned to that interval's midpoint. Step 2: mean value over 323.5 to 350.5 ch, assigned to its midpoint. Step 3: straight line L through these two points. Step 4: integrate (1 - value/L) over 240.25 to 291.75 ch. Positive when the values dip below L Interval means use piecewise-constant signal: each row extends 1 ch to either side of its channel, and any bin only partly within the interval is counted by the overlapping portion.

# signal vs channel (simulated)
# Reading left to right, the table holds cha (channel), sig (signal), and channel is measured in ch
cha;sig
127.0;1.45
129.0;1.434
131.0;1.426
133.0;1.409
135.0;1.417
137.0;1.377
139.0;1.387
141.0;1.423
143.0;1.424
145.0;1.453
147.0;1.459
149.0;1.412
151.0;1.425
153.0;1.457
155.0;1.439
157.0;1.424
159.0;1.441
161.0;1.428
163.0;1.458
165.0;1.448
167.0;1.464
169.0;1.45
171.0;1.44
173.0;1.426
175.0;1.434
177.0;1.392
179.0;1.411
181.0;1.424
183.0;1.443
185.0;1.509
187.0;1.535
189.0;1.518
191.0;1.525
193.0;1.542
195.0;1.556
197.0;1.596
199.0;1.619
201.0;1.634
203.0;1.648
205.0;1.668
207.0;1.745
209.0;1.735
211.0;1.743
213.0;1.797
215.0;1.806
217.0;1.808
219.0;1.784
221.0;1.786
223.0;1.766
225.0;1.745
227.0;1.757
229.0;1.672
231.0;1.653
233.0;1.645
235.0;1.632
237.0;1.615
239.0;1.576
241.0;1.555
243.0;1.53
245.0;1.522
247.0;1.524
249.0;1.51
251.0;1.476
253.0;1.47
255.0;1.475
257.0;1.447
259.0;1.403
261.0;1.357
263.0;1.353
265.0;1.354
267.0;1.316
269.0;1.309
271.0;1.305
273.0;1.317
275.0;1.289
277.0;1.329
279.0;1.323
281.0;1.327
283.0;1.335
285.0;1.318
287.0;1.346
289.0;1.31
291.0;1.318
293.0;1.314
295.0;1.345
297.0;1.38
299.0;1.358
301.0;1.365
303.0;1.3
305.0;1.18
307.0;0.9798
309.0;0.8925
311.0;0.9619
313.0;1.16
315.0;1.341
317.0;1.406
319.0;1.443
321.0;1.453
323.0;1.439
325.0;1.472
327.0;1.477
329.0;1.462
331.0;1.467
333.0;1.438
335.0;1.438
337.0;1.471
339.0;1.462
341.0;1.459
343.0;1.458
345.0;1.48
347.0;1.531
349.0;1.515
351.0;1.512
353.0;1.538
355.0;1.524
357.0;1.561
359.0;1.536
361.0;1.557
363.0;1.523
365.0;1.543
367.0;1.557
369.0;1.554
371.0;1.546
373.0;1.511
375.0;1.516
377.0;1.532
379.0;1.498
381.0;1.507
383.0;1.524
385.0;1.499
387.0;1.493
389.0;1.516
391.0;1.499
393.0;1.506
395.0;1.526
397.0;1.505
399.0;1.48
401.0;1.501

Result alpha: 5.3 ch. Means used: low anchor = 1.62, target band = 1.39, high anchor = 1.47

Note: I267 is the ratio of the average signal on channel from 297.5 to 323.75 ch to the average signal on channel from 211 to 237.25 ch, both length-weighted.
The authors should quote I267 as 0.72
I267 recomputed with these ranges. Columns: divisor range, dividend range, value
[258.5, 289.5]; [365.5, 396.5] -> 1.14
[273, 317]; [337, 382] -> 1.20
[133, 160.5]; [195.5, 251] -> 1.17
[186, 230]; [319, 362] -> 0.88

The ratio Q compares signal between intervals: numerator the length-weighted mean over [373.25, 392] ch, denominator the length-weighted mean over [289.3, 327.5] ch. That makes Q 1.17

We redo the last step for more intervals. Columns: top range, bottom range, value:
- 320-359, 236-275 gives 1.03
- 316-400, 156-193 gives 1.03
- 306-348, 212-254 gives 0.83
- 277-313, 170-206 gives 0.83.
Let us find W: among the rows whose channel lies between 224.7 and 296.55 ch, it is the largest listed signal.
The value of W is 1.757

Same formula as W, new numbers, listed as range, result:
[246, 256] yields 1.524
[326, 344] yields 1.477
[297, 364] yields 1.561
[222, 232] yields 1.766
